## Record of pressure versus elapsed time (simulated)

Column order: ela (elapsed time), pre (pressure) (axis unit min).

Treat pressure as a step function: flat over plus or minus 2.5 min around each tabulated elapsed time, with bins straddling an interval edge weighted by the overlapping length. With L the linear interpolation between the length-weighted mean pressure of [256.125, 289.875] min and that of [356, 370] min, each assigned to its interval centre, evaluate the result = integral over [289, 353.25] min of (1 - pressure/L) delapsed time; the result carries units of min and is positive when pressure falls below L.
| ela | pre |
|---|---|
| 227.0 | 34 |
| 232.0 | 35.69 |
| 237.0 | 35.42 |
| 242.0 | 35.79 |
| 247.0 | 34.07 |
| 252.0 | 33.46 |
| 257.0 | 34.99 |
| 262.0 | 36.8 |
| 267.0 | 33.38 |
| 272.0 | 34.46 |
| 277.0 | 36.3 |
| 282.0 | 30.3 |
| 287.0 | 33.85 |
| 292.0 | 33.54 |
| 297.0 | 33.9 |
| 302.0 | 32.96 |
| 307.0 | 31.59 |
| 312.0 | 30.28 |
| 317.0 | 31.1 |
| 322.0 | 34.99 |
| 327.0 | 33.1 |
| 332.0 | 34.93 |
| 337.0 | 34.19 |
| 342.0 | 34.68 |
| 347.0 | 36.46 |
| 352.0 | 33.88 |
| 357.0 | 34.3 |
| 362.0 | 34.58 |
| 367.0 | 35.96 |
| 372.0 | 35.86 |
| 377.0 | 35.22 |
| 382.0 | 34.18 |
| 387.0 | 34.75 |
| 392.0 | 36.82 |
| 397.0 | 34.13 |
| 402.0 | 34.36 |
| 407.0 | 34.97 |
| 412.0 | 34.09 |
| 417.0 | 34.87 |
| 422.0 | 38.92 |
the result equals 2.2 min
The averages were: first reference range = 34.3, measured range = 33.5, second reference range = 35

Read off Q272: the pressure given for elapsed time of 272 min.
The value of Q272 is 34.46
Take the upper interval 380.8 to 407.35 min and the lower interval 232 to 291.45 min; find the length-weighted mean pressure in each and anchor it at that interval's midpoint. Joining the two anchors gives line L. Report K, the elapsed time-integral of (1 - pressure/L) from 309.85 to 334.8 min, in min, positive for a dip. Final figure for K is 1.2 min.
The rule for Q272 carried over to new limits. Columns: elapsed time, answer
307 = 31.59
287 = 33.85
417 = 34.87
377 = 35.22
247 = 34.07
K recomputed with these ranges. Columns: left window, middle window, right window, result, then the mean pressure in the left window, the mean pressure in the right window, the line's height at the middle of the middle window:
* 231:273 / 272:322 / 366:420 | 3.0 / 34.9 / 35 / 34.9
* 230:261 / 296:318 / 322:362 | 1.8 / 35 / 34.5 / 34.7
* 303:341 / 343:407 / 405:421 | -1.6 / 33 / 35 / 34.2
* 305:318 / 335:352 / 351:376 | -0.8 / 31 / 35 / 33.4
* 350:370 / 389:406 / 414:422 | 0.3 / 34.7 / 36.1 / 35.6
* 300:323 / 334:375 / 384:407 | -1.8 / 32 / 35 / 33.5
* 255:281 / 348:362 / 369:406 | 0.2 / 34.9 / 35.1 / 35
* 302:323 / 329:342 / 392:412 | -0.8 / 31.9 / 34.7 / 32.6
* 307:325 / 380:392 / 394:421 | -0.3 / 32.1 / 34.8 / 34.1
